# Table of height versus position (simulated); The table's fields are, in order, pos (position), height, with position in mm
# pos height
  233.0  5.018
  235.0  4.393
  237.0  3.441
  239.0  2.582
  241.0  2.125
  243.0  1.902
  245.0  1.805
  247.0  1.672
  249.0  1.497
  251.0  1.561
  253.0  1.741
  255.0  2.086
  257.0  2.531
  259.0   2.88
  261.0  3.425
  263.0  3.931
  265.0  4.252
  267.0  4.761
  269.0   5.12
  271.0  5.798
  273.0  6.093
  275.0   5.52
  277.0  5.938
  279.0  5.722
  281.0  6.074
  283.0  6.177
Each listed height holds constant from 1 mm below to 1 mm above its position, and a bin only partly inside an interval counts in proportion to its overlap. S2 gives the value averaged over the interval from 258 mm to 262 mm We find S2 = 3.15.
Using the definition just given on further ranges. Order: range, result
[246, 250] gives 1.58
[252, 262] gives 2.53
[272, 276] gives 5.81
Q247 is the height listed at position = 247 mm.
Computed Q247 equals 1.672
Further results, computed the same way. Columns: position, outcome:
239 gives 2.582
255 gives 2.086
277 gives 5.938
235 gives 4.393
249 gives 1.497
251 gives 1.561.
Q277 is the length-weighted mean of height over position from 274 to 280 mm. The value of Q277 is 5.73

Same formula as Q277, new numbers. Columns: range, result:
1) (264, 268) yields 4.51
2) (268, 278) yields 5.69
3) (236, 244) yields 2.51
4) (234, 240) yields 3.47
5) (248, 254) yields 1.6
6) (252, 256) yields 1.91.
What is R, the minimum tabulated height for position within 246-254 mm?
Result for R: 1.497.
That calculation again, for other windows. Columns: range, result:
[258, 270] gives 2.88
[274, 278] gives 5.52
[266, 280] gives 4.761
